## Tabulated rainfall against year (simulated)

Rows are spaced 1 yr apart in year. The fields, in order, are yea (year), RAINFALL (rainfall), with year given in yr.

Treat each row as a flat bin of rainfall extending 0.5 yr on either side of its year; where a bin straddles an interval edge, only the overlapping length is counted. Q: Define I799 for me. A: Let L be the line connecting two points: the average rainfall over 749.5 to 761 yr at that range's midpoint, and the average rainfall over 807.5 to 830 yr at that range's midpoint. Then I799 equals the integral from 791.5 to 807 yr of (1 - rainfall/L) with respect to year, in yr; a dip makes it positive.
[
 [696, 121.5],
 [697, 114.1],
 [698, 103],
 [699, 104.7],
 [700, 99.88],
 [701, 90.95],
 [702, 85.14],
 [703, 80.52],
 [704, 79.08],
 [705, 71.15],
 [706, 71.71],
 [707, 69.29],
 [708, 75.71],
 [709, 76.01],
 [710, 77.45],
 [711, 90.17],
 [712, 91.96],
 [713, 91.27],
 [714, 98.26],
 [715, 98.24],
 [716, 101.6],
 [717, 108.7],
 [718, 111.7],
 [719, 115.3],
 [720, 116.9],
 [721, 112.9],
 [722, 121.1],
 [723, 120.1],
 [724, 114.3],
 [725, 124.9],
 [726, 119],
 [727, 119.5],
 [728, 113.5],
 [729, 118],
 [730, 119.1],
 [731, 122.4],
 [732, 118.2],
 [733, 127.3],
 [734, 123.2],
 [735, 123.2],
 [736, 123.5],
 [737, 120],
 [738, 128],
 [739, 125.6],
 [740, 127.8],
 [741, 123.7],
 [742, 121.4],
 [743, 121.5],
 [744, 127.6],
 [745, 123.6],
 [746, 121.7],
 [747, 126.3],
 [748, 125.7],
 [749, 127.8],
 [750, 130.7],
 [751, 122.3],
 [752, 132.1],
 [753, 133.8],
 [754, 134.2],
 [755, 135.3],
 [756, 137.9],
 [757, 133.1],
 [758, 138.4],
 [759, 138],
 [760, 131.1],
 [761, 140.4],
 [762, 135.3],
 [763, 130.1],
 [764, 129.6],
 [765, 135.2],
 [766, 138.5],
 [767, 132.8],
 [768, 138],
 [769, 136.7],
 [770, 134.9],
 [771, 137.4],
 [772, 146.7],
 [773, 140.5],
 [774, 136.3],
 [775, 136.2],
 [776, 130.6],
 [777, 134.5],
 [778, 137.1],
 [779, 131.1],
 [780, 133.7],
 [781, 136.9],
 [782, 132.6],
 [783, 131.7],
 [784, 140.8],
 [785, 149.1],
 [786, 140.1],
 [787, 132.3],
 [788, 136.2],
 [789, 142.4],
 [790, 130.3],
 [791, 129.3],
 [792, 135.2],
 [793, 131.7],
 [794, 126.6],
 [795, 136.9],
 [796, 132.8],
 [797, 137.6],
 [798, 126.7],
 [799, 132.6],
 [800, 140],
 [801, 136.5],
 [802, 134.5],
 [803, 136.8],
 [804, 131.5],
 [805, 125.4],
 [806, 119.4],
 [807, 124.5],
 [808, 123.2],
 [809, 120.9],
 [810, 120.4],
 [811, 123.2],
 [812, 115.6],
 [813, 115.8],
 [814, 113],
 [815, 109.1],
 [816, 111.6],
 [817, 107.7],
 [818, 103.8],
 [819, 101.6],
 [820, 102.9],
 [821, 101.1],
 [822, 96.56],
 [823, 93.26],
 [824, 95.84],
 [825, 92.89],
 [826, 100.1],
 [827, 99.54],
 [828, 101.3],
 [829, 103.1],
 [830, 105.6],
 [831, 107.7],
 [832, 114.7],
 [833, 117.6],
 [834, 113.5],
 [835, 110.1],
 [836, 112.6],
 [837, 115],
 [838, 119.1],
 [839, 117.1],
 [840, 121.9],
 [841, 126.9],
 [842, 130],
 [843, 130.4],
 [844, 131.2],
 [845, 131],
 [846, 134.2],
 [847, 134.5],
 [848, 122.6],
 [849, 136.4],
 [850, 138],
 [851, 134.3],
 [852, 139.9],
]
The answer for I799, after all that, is -2.3 yr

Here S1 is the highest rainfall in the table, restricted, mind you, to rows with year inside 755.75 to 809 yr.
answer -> 149.1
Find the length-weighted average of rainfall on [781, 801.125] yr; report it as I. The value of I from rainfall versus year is 135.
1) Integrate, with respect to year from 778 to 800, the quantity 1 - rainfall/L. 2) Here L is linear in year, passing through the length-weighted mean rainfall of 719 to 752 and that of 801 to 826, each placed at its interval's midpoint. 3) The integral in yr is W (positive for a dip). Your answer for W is -3.5 yr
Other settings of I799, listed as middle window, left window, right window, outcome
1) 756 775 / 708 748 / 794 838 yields -3.6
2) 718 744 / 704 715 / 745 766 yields -3.9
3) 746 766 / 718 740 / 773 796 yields -0.8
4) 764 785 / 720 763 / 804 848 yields -2.6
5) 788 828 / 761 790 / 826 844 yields 1.7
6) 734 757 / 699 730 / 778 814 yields -3.2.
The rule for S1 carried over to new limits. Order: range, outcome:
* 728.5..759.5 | 138.4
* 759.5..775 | 146.7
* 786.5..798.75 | 142.4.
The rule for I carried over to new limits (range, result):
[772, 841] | 122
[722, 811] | 130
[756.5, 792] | 136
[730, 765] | 128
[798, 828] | 115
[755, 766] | 135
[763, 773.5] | 137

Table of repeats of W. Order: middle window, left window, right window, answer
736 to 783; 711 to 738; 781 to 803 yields -2.59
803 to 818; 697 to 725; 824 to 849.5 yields -0.85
